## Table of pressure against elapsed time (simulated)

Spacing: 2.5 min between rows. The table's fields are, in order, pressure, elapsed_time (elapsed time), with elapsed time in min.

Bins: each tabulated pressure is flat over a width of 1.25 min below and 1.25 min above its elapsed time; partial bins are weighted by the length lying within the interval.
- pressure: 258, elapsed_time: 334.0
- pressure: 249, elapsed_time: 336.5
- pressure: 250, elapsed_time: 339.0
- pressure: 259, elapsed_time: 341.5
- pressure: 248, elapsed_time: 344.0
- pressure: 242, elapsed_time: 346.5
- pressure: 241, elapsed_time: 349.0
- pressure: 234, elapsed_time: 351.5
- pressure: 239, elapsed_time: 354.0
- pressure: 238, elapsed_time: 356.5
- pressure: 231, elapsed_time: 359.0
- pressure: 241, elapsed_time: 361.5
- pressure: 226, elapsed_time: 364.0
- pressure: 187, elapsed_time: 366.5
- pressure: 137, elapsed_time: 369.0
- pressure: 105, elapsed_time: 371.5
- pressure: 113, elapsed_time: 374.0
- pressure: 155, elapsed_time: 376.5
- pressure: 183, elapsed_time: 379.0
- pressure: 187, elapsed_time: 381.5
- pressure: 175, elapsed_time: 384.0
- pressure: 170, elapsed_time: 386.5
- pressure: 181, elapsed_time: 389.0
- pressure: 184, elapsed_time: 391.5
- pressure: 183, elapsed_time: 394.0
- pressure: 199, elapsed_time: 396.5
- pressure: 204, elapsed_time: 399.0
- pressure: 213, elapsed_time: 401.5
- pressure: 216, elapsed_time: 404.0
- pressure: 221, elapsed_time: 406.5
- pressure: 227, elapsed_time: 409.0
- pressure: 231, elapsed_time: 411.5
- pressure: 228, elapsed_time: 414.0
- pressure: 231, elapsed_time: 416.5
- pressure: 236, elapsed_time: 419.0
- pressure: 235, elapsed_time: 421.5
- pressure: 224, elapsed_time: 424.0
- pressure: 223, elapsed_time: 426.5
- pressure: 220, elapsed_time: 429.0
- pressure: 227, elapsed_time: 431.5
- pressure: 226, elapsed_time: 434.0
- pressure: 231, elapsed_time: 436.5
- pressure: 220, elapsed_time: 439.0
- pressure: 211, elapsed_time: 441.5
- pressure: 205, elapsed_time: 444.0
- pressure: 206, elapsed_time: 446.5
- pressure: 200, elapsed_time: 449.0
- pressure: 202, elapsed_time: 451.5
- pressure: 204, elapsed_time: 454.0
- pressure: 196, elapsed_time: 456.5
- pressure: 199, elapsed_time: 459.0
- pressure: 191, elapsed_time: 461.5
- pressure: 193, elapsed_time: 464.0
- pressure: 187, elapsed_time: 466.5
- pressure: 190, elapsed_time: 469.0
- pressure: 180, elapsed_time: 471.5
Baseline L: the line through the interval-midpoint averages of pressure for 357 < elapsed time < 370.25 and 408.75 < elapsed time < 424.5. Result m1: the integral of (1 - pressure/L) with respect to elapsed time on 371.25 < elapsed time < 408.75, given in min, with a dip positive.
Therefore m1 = 6.3 min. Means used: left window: 206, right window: 231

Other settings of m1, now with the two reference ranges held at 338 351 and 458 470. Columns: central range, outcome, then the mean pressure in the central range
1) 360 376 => 4.6 min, 169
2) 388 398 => 1.7 min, 187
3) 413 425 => -1.0 min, 231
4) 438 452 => -0.5 min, 207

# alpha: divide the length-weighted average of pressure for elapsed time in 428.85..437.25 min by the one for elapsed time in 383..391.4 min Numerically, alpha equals 1.3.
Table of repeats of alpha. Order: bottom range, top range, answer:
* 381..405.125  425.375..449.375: 1.14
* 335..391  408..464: 1.06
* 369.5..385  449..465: 1.30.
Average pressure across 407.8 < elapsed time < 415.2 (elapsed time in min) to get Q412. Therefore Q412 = 229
